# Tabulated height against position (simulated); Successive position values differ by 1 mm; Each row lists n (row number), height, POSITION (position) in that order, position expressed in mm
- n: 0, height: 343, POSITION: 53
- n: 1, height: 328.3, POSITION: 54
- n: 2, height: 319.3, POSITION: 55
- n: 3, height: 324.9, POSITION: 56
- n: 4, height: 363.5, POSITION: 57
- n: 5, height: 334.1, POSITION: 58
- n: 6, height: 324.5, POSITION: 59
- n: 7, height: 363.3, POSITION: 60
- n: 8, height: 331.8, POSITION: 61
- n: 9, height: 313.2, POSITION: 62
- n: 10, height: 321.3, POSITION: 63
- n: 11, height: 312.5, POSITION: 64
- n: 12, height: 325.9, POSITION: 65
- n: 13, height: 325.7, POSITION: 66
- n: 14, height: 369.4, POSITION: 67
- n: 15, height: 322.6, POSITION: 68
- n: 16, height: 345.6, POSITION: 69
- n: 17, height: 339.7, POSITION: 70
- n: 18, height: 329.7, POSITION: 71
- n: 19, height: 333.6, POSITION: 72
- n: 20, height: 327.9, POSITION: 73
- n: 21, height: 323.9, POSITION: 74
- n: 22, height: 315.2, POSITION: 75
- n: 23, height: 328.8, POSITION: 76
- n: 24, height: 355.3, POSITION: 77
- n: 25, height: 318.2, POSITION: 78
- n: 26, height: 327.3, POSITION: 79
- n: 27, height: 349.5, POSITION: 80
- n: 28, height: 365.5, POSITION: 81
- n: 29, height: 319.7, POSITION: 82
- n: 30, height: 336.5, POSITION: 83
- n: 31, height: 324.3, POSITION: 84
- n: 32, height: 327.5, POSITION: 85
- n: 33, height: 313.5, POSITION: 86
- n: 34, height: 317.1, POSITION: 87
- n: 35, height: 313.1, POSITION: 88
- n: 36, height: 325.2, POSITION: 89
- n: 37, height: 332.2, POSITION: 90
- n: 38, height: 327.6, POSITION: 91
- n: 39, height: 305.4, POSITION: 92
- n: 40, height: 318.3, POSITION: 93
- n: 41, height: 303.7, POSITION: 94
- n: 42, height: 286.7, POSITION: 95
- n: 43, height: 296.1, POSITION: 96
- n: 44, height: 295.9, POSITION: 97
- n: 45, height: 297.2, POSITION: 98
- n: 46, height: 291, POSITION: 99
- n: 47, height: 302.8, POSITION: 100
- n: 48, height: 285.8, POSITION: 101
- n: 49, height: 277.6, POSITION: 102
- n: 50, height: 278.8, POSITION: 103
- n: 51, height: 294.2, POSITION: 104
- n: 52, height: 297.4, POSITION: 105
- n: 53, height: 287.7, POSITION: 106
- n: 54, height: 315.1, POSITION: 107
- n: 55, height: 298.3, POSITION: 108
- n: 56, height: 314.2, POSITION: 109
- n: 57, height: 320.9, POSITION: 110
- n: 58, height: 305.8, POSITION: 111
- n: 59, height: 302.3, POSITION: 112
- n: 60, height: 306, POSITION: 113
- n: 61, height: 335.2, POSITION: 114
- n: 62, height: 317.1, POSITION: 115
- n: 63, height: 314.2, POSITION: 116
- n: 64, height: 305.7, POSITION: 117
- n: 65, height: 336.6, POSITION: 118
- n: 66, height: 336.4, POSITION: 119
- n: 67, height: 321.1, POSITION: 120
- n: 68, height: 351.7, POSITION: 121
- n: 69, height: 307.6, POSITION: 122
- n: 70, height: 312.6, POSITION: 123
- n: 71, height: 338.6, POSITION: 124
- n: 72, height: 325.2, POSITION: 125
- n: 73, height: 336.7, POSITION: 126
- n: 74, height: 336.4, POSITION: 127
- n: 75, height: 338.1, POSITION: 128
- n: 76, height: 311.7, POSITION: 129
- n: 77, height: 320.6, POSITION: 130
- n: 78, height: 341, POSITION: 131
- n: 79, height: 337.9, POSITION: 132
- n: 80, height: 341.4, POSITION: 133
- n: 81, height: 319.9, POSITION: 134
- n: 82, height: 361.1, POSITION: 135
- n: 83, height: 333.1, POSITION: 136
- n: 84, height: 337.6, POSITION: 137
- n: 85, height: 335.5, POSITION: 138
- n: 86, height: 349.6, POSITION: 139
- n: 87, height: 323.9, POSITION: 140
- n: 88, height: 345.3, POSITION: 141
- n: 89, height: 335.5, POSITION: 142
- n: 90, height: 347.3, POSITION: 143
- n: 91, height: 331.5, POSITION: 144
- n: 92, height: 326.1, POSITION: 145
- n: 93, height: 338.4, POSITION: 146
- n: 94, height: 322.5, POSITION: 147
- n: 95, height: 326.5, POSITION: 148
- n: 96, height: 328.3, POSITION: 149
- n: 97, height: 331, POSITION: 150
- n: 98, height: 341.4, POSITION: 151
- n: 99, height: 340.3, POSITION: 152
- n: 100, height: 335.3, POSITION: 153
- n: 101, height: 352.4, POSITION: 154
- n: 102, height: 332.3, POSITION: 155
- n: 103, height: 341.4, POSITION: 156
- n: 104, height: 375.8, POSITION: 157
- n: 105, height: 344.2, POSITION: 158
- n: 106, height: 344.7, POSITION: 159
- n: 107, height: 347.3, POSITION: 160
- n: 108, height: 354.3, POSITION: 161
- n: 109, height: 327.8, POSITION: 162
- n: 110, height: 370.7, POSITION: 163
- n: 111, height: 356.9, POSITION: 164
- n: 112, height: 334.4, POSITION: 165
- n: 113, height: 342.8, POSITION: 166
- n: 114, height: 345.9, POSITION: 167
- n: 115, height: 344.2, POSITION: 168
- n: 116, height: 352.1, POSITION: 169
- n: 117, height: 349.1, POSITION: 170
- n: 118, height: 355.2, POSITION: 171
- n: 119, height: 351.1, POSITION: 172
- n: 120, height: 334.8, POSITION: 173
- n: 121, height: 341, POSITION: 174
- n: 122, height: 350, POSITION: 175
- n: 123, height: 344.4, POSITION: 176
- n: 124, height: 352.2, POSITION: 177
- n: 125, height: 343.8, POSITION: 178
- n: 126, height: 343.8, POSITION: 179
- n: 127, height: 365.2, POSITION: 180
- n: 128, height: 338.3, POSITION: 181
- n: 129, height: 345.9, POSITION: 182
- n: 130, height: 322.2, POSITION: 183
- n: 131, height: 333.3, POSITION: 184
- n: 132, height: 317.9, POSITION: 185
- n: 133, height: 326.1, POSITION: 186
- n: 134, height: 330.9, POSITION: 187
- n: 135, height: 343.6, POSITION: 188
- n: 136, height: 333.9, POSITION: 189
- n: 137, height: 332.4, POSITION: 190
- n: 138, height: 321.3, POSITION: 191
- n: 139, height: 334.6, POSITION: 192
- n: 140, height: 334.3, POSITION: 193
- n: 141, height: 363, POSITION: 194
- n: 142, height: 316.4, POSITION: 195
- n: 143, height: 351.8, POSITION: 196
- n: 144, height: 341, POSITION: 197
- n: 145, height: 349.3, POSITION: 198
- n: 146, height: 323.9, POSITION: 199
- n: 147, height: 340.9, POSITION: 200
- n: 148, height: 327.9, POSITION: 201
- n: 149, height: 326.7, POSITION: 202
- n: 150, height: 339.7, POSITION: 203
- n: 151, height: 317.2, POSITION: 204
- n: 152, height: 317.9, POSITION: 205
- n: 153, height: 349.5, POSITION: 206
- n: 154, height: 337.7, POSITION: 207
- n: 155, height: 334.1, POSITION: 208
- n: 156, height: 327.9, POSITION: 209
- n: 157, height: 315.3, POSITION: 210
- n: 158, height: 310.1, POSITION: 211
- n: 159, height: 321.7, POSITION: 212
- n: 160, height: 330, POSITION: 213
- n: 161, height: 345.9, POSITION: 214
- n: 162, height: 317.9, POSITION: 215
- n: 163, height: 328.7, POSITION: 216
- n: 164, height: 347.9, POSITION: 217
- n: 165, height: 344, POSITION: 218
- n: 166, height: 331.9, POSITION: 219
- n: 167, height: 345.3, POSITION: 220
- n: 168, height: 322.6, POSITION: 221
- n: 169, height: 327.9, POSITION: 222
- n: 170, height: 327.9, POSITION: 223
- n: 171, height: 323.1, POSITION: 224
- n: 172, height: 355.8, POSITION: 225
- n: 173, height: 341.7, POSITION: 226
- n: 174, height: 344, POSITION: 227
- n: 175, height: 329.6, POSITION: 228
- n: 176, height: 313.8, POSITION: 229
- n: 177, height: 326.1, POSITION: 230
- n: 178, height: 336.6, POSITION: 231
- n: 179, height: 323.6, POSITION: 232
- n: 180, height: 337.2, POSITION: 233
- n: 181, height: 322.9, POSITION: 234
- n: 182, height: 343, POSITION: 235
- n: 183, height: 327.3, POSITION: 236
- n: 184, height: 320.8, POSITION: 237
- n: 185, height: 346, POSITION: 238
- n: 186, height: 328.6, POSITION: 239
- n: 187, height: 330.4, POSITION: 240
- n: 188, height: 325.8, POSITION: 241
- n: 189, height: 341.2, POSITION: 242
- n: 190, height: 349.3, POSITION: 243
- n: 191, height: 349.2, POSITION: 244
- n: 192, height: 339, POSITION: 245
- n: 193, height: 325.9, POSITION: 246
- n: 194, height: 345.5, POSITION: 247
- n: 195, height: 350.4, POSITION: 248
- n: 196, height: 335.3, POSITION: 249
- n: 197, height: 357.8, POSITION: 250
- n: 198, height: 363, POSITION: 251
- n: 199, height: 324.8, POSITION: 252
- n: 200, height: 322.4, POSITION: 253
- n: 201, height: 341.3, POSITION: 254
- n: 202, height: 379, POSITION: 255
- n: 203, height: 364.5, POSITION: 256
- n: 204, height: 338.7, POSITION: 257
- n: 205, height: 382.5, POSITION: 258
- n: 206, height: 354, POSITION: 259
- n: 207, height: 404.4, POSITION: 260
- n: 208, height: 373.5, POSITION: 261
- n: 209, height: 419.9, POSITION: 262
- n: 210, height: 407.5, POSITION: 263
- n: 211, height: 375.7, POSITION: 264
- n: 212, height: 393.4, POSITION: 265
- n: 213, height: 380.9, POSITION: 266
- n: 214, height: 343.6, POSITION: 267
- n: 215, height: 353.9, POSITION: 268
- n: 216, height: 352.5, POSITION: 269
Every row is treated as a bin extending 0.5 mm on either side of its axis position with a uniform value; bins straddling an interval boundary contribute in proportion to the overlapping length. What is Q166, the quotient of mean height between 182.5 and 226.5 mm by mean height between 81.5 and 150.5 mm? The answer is 1.04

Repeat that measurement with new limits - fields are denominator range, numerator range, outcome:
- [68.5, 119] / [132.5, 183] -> 1.08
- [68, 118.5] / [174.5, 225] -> 1.06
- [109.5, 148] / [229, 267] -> 1.06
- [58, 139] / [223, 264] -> 1.08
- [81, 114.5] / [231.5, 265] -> 1.14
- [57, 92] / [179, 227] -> 1.01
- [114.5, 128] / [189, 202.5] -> 1.03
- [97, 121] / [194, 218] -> 1.08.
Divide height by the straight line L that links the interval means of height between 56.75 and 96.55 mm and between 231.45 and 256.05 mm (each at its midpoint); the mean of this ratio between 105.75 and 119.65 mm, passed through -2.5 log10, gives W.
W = 0.05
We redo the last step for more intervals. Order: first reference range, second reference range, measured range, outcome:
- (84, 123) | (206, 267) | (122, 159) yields -0.05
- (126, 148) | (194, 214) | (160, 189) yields -0.03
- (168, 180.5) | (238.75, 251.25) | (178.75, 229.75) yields 0.04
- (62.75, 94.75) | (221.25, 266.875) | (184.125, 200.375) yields 0.02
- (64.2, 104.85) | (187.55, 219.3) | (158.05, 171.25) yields -0.06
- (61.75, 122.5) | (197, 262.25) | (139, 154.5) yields -0.03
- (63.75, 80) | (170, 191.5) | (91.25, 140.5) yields 0.06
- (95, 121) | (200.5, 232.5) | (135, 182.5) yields -0.08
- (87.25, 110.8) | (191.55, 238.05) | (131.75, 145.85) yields -0.08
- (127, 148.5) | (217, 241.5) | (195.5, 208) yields -0.01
